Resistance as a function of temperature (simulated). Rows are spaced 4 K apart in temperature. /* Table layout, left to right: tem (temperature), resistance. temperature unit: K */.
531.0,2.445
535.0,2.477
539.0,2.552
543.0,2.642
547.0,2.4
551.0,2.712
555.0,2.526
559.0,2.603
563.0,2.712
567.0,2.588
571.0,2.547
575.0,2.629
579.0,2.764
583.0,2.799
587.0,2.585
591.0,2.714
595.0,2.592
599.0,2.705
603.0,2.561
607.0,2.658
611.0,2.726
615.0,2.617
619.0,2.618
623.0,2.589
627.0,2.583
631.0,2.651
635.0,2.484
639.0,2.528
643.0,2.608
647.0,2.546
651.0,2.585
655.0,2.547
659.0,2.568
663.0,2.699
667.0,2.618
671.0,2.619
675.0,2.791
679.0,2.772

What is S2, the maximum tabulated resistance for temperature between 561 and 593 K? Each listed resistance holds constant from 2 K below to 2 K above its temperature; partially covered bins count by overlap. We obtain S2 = 2.799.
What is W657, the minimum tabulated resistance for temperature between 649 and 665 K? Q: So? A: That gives 2.547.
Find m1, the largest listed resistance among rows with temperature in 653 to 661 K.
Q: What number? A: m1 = 2.568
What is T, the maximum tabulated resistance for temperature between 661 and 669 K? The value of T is 2.699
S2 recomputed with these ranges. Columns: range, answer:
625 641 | 2.651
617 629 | 2.618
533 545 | 2.642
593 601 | 2.705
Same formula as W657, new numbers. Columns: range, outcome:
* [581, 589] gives 2.585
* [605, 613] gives 2.658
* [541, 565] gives 2.4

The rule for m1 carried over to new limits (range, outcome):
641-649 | 2.608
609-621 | 2.726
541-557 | 2.712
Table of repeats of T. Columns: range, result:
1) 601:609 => 2.658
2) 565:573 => 2.588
